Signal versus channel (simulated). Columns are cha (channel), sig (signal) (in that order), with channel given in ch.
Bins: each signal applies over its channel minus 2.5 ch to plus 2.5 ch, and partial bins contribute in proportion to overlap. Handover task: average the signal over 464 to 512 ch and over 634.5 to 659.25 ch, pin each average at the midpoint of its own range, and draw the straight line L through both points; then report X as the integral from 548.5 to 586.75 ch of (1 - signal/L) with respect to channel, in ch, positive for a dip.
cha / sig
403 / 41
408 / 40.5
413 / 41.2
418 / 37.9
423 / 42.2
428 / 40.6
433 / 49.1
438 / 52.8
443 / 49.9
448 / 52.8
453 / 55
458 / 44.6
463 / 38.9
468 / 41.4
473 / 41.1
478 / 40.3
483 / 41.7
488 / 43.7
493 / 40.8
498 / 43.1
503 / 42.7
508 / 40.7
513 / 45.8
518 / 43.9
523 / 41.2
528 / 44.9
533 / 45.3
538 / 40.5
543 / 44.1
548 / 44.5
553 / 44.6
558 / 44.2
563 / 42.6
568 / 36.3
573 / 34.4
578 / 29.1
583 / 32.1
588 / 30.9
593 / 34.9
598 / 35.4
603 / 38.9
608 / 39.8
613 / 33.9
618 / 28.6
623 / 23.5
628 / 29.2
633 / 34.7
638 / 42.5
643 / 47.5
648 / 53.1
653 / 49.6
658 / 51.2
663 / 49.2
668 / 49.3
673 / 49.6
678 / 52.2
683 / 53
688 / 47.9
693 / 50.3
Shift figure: 6.1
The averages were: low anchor 41.8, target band 37.8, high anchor 48.1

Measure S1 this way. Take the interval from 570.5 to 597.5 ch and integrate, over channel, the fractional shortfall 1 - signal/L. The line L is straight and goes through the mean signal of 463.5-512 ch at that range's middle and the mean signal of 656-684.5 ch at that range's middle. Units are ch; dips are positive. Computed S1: 8.1 ch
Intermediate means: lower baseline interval 41.7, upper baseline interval 50.7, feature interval 32.5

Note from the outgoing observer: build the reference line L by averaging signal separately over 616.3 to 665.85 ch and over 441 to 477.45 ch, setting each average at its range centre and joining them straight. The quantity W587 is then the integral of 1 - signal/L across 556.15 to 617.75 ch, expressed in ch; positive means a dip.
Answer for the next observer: 10.0 ch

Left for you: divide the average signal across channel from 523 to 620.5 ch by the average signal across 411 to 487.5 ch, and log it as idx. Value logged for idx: 0.86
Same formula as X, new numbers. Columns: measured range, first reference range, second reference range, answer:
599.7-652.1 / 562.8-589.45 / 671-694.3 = 5.3 ch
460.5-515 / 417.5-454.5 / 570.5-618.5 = 1.8 ch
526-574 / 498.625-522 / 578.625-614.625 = -3.7 ch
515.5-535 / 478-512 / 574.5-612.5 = -2.0 ch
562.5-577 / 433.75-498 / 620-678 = 2.7 ch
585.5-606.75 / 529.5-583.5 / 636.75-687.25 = 4.1 ch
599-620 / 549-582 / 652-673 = 3.9 ch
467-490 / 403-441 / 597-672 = 0.6 ch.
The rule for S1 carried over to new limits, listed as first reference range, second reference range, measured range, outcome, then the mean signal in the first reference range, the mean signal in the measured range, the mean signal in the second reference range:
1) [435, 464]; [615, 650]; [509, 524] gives 0.4 ch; 49.5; 43.6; 36.7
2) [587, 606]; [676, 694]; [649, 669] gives -1.6 ch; 35.5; 50.1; 50.9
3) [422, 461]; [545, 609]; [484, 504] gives 0.8 ch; 48.5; 42.5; 37.5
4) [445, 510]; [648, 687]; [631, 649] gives 2.1 ch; 43.7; 44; 50.6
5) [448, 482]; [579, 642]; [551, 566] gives -2.4 ch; 44.1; 43.5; 33.9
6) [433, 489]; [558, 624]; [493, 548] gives -3.5 ch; 45.9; 43.2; 34.5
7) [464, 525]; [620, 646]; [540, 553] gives -1.5 ch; 42.1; 44.2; 35.7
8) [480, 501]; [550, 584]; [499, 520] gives -1.0 ch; 42.3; 43.2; 38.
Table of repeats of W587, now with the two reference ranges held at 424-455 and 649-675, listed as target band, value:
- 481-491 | 1.41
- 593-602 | 2.53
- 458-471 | 2.25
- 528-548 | 2.45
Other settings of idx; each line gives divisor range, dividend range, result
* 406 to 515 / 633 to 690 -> 1.11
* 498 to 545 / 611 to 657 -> 0.89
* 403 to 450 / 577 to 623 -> 0.74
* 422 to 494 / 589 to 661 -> 0.86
